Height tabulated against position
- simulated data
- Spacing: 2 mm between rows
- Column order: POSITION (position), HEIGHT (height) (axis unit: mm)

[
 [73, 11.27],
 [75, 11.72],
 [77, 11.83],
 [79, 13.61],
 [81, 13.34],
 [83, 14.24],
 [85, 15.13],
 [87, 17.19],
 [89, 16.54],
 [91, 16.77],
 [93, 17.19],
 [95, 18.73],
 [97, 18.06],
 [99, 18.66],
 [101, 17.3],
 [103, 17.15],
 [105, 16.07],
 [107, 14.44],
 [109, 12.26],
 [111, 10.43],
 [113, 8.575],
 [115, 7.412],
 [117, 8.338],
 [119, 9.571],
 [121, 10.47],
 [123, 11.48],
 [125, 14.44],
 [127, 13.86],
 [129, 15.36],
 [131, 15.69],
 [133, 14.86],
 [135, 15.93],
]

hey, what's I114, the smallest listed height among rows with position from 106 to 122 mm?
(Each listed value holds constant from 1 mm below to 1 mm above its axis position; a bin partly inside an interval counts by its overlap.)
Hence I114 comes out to 7.412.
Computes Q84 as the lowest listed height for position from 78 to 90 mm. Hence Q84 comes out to 13.34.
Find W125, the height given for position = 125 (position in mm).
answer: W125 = 14.44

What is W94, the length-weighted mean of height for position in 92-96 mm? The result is 18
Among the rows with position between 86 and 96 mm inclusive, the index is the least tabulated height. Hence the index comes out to 16.54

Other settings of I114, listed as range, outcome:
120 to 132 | 10.47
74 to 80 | 11.72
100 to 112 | 10.43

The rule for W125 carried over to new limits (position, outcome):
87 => 17.19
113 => 8.575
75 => 11.72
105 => 16.07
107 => 14.44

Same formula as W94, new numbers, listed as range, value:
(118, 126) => 11.5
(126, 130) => 14.6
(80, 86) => 14.2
